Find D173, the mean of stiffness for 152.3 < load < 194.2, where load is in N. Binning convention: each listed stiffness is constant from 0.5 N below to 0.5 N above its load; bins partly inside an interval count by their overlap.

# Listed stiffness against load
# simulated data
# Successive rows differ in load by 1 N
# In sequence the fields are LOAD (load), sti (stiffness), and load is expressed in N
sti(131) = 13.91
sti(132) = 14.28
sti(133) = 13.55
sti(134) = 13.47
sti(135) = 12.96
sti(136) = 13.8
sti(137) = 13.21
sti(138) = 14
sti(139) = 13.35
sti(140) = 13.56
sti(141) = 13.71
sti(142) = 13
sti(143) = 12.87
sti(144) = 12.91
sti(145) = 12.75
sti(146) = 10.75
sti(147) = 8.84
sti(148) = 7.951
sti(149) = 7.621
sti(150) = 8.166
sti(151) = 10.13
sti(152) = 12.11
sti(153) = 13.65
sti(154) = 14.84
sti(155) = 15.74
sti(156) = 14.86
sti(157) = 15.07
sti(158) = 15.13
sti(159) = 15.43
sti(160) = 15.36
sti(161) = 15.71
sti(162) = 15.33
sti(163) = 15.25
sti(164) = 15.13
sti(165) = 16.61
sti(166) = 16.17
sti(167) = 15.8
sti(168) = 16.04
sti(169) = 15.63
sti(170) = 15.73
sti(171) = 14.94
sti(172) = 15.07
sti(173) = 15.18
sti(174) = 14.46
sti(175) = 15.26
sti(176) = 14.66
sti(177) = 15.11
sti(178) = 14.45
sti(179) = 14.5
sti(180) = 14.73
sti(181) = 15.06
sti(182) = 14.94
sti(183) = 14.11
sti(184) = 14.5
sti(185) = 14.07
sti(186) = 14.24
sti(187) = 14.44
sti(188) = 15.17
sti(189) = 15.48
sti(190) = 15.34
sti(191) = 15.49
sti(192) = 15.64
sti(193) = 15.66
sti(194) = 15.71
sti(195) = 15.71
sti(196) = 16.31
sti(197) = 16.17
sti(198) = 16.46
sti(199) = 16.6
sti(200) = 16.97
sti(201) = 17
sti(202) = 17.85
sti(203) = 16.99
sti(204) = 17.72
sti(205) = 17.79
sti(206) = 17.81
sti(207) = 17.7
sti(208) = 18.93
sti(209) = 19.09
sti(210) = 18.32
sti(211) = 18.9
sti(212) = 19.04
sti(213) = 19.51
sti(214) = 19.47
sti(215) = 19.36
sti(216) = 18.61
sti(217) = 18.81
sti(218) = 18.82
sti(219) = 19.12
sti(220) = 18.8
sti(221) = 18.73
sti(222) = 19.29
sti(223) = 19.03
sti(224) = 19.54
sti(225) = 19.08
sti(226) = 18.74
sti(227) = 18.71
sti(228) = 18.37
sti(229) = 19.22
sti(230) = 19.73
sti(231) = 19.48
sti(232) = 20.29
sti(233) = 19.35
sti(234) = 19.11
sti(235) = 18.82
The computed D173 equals 15.1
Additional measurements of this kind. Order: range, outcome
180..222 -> 17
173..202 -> 15.3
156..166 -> 15.5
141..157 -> 11.9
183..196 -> 15.1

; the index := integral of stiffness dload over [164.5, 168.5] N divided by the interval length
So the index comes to 16.2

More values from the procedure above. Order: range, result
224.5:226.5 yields 18.9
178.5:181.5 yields 14.8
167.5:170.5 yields 15.8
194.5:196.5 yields 16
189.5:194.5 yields 15.6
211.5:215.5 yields 19.3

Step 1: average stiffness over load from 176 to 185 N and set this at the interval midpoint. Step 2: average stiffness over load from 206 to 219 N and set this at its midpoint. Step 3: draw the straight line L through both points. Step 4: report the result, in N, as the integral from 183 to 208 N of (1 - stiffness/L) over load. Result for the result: 0.7 N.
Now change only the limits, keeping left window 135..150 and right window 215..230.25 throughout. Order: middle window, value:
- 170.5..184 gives 0.2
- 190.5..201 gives 0.3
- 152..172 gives -2.4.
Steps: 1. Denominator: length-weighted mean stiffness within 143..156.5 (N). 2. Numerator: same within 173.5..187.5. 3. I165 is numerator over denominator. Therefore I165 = 1.26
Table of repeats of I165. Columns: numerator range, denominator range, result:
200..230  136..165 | 1.42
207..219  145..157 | 1.64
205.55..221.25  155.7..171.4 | 1.21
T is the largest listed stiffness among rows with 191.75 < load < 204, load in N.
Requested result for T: 17.85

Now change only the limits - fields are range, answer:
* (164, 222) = 19.51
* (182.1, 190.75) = 15.48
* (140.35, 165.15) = 16.61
